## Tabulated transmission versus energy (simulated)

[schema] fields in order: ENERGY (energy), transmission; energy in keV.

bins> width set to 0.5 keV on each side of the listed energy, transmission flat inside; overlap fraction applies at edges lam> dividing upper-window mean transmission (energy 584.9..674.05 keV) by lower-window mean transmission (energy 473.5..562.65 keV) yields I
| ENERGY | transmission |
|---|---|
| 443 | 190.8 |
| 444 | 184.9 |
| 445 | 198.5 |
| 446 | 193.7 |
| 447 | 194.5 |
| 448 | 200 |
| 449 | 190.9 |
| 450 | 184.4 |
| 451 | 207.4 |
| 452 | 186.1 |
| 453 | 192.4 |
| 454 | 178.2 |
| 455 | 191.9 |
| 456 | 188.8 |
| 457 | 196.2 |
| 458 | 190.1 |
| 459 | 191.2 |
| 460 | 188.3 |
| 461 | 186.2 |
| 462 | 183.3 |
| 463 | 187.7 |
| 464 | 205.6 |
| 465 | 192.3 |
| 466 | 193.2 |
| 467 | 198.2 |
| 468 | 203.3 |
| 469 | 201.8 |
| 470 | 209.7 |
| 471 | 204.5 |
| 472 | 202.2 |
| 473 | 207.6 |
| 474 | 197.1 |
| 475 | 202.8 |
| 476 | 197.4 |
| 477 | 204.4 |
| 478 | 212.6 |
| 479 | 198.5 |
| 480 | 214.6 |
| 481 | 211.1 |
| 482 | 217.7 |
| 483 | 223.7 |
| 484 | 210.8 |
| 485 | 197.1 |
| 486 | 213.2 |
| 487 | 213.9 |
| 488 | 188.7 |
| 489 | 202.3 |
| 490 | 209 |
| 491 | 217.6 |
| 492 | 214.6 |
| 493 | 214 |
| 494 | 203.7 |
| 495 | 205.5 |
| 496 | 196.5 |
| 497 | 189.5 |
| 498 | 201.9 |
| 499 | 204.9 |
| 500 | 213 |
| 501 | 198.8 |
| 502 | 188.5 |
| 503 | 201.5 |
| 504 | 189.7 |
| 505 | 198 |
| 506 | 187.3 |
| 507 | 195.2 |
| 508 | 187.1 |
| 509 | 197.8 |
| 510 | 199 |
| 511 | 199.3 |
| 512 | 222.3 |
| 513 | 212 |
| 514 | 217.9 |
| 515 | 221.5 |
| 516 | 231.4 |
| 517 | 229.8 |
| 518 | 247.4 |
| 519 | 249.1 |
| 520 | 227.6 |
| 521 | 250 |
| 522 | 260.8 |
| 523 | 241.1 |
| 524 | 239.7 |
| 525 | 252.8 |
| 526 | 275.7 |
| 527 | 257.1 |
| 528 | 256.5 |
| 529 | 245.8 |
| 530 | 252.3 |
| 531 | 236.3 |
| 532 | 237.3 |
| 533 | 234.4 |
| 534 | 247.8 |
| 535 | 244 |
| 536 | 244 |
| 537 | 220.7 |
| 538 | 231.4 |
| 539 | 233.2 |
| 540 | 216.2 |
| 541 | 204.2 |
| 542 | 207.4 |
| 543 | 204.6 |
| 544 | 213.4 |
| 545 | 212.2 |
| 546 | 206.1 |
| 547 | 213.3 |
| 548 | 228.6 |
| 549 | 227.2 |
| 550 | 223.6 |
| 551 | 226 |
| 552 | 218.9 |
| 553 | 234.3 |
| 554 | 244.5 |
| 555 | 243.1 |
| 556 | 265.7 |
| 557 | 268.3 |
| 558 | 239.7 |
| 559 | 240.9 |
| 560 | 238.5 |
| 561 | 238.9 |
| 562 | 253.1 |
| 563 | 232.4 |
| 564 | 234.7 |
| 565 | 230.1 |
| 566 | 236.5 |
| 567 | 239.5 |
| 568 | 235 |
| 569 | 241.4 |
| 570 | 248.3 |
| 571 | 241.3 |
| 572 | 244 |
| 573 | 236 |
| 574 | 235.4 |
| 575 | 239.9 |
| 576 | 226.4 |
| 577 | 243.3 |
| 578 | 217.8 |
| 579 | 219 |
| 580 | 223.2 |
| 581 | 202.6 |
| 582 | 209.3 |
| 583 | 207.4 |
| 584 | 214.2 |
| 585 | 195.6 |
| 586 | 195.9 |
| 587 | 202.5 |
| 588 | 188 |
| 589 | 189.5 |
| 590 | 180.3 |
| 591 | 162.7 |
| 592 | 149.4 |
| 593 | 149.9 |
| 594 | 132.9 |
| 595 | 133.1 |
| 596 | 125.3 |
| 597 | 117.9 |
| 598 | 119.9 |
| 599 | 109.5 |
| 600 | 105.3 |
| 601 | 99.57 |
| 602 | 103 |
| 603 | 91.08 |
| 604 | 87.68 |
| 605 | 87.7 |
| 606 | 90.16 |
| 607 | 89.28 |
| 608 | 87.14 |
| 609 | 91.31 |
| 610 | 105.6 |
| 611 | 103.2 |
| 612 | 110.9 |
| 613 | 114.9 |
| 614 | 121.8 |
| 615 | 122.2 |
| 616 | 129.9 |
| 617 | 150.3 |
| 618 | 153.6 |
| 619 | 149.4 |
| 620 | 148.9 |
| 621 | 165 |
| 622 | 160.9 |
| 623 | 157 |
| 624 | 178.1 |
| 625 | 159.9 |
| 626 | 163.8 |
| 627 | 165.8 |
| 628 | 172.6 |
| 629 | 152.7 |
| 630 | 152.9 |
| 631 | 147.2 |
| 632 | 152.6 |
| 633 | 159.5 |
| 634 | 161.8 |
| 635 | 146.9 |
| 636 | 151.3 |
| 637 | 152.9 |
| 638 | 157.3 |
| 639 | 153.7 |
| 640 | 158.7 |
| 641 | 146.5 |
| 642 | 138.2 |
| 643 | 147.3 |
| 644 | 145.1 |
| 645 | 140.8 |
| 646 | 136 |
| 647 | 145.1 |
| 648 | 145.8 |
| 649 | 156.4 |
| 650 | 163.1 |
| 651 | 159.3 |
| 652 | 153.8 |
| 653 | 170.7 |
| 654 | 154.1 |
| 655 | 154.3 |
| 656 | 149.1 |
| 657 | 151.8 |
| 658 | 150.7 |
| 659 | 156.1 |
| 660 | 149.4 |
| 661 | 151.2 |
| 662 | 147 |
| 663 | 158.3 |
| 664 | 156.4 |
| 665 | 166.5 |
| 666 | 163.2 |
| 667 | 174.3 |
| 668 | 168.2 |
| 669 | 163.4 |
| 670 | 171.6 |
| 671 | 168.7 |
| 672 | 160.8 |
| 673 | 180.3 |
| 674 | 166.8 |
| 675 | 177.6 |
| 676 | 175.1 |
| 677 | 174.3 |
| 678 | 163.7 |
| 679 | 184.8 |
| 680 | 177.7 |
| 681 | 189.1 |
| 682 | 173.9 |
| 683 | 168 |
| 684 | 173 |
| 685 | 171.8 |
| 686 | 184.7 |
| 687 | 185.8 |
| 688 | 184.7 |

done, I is 0.66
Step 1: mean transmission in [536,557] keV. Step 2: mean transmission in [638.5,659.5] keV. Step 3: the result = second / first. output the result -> 0.67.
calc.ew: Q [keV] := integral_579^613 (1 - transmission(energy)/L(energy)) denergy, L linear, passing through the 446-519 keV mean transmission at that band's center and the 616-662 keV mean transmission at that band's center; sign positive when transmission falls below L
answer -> 5.3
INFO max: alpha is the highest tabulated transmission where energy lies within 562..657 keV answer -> 253.1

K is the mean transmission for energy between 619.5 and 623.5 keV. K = 158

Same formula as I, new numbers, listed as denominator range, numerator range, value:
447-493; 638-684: 0.80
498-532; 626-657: 0.68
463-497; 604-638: 0.67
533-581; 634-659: 0.65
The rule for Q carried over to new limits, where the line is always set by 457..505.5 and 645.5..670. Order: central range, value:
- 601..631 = 6.65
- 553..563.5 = -3.68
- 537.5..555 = -3.39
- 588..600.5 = 2.27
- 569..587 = -4.72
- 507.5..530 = -4.82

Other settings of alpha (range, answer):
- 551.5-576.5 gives 268.3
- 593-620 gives 153.6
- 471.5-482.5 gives 217.7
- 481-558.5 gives 275.7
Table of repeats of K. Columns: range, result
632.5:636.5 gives 155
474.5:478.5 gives 204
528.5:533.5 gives 241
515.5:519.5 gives 239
